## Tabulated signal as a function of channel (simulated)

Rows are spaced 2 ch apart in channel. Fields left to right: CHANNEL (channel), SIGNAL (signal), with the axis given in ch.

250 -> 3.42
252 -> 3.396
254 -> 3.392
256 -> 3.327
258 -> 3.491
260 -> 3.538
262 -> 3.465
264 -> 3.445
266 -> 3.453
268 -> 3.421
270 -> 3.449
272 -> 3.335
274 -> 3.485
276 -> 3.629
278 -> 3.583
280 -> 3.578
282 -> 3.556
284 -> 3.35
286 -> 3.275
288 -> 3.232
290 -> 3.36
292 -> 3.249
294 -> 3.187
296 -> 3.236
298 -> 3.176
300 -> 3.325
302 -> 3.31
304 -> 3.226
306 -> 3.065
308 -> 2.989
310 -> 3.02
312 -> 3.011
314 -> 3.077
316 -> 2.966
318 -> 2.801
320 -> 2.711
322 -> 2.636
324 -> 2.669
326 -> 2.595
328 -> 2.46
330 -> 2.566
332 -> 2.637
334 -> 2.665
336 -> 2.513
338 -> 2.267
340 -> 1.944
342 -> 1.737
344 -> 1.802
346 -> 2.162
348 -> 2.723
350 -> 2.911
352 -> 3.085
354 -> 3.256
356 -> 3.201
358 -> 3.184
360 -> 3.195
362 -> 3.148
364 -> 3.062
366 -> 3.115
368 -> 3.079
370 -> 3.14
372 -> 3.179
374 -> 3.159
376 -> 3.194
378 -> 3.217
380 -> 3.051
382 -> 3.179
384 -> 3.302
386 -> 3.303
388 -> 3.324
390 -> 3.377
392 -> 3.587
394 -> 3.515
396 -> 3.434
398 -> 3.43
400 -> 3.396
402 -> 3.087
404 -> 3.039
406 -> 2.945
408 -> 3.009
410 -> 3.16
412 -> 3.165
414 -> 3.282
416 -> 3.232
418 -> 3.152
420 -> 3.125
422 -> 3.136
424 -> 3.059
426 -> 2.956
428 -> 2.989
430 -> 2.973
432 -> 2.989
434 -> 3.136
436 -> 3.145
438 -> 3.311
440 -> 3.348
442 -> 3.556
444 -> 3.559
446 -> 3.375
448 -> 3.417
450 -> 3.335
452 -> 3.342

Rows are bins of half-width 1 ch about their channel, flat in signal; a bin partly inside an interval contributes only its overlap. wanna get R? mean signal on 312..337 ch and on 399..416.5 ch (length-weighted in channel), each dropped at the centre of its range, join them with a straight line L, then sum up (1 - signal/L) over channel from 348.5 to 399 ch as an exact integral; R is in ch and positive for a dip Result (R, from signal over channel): -4.34 ch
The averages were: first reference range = 2.7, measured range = 3.22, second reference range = 3.14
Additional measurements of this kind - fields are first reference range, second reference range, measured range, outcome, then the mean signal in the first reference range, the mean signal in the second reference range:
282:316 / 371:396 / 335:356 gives 5.0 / 3.2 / 3.29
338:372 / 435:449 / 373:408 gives -2.6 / 2.79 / 3.39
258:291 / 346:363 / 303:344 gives 7.0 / 3.45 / 3.03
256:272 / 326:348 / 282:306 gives -2.3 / 3.45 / 2.31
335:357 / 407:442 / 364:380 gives -2.5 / 2.51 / 3.14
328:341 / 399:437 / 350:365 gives -3.0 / 2.43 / 3.1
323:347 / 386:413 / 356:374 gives -2.4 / 2.33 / 3.27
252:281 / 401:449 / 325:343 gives 5.2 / 3.47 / 3.17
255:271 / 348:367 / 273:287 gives -0.4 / 3.45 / 3.11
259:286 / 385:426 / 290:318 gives 2.3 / 3.48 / 3.23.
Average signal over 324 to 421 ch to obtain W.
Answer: 2.98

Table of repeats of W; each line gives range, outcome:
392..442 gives 3.18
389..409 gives 3.28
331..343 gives 2.29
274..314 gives 3.28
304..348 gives 2.6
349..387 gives 3.16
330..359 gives 2.58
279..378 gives 2.94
